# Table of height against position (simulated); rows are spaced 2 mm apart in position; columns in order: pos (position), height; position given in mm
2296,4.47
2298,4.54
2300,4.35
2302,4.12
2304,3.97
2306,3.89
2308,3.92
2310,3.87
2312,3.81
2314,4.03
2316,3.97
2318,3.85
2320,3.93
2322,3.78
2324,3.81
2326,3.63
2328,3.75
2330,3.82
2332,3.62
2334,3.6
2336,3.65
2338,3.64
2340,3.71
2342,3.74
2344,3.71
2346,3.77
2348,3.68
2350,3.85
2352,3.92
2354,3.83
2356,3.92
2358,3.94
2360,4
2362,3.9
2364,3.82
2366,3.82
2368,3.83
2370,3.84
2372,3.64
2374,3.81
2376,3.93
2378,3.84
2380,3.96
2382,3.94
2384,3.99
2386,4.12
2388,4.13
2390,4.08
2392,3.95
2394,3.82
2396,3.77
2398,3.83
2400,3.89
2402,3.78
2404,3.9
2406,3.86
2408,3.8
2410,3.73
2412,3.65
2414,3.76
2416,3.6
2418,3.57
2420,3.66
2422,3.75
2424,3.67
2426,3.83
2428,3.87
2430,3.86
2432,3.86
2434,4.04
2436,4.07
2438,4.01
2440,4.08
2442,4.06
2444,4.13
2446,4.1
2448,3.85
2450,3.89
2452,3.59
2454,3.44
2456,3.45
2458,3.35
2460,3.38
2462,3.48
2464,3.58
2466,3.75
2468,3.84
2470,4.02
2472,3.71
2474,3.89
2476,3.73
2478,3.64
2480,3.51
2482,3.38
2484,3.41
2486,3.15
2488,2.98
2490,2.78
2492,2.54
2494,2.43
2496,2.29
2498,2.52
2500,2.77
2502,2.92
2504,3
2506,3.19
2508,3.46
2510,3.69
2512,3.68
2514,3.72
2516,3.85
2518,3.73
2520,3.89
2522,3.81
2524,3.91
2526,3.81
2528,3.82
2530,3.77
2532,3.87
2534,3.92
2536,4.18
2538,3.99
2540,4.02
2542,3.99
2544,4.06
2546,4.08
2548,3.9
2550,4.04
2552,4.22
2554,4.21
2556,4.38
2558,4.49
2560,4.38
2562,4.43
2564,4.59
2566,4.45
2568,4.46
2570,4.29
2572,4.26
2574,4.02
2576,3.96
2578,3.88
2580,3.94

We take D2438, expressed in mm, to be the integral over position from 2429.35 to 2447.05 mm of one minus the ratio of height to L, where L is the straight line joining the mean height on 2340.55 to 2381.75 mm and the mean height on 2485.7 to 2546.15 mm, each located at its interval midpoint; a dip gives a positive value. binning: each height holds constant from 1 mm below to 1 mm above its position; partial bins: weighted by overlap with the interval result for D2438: -1.8 mm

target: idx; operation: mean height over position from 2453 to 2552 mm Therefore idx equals 3.54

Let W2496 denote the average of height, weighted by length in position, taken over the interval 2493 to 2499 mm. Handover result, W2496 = 2.41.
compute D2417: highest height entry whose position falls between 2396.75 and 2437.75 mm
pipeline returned 4.07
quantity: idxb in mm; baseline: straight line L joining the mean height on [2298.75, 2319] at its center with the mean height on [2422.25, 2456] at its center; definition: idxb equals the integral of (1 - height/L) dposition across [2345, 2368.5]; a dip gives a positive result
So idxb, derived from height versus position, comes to 0.53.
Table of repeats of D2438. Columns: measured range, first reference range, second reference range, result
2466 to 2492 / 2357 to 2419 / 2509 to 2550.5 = 2.7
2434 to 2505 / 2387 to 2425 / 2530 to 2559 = 8.5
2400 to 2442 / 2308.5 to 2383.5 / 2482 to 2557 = -1.3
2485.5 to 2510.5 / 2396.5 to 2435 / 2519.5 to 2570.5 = 7.0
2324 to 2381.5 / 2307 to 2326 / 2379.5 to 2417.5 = 1.1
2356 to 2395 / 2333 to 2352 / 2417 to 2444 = -1.4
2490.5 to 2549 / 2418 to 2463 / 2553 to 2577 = 8.5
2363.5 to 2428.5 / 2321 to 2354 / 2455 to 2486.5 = -2.9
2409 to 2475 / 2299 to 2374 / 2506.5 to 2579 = 2.7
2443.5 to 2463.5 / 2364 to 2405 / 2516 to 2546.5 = 1.3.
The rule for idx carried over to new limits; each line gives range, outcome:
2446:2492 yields 3.53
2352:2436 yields 3.85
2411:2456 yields 3.83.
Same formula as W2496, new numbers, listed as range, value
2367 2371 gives 3.83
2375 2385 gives 3.93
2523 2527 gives 3.86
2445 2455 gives 3.77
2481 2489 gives 3.23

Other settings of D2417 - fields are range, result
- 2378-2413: 4.13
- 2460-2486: 4.02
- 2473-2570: 4.59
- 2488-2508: 3.46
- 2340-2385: 4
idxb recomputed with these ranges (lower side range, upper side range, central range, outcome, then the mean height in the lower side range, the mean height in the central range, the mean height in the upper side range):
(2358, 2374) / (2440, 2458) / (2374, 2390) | -0.6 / 3.84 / 3.98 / 3.8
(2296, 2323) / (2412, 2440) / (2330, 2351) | 1.4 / 4.02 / 3.7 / 3.82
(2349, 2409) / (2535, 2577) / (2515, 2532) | 1.3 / 3.89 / 3.83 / 4.21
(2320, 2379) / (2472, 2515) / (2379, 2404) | -2.2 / 3.79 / 3.94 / 3.19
